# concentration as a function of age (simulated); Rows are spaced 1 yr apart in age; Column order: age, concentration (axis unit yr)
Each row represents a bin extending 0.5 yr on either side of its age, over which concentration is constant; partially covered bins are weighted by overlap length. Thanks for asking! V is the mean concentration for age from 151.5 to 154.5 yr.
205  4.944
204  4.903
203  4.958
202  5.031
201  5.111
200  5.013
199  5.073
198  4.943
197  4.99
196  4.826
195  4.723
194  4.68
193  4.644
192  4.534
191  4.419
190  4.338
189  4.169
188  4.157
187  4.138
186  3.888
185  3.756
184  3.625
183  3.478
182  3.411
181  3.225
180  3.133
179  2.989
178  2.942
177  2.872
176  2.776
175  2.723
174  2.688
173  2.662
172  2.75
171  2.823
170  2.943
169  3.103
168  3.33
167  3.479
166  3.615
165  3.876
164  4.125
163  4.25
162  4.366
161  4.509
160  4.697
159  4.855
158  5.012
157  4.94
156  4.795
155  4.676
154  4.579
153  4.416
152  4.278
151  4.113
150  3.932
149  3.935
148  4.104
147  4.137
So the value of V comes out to 4.42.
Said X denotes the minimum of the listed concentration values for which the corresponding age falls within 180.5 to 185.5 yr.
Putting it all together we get 3.225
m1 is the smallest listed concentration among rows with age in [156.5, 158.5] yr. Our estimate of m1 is 4.94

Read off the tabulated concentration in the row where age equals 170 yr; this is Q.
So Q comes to 2.943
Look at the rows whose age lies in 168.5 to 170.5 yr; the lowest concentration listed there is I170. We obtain 2.943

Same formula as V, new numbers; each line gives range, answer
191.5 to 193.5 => 4.59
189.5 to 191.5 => 4.38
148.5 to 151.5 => 3.99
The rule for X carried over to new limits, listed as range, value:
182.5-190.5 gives 3.478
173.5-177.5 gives 2.688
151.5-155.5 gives 4.278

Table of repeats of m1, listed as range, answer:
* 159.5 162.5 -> 4.366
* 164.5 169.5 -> 3.103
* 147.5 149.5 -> 3.935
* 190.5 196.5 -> 4.419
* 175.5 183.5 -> 2.776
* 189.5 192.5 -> 4.338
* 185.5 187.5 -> 3.888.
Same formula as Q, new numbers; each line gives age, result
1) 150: 3.932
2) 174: 2.688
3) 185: 3.756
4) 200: 5.013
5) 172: 2.75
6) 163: 4.25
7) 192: 4.534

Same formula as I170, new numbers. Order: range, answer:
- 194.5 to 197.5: 4.723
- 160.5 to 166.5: 3.615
